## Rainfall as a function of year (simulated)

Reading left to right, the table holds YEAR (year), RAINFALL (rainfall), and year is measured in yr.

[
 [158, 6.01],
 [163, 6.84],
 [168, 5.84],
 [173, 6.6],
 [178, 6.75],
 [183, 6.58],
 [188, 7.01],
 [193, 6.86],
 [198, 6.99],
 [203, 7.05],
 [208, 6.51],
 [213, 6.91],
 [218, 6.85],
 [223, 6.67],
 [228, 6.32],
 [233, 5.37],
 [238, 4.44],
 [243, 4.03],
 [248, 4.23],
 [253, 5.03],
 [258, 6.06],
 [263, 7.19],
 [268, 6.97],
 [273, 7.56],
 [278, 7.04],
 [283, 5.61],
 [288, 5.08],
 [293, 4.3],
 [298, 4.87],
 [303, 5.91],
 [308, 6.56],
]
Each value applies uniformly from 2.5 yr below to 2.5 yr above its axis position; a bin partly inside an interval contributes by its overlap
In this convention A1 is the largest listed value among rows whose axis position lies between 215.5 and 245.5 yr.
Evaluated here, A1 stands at 6.85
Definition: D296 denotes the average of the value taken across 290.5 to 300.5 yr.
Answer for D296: 4.58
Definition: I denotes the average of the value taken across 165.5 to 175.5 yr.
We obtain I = 6.22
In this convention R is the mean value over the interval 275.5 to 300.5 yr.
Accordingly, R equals 5.38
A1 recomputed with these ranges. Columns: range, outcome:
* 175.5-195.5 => 7.01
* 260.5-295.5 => 7.56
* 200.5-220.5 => 7.05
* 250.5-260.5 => 6.06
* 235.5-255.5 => 5.03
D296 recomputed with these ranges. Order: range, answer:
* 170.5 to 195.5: 6.76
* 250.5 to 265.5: 6.09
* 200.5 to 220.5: 6.83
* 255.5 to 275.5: 6.95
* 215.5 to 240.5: 5.93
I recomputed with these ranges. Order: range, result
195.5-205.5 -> 7.02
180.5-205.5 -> 6.9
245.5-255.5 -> 4.63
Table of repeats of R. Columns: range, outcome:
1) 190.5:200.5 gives 6.92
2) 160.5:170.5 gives 6.34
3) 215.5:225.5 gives 6.76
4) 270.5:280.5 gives 7.3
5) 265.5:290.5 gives 6.45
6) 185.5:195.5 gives 6.93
